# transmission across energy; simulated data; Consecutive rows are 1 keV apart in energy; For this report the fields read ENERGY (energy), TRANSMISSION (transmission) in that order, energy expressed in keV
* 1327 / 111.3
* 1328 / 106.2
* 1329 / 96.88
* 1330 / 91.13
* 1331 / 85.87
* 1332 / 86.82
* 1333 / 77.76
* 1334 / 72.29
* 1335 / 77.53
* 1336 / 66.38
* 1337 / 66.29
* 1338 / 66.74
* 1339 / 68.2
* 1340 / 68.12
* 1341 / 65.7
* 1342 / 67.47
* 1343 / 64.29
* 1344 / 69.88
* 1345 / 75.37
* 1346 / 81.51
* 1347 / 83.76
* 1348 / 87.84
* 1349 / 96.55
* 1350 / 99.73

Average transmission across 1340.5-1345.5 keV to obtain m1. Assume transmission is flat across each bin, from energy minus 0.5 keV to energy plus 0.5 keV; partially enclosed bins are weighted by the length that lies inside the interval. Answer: 68.5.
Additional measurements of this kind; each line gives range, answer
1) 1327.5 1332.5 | 93.4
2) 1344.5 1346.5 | 78.4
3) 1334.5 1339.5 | 69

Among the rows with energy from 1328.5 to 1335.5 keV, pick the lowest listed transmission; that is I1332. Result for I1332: 72.29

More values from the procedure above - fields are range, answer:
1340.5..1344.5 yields 64.29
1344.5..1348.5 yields 75.37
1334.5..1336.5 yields 66.38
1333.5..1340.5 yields 66.29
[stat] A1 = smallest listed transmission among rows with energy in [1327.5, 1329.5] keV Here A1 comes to 96.88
